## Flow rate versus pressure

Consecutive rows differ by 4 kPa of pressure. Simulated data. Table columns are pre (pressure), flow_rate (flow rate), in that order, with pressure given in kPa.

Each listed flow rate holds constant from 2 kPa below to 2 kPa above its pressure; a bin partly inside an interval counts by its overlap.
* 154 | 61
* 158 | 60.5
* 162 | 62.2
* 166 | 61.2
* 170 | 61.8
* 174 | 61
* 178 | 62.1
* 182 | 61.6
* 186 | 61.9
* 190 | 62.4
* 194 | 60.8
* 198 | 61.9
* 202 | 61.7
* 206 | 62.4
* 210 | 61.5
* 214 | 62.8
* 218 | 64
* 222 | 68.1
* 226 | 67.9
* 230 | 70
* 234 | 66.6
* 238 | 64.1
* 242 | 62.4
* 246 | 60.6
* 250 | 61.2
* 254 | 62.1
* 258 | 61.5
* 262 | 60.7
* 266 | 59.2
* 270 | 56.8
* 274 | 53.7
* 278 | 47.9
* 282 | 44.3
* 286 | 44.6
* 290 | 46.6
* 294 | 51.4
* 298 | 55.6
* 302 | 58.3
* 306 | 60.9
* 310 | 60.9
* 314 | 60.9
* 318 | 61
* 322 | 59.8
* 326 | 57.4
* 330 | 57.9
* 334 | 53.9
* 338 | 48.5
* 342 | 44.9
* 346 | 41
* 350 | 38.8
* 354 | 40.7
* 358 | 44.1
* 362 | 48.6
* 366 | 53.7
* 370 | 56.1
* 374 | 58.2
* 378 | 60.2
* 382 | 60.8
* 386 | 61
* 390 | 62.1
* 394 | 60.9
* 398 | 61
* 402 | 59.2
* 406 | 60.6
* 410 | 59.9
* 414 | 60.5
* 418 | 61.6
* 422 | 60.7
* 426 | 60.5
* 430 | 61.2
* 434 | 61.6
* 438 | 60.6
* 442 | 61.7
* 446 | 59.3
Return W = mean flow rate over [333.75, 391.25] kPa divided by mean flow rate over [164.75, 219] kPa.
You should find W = 0.83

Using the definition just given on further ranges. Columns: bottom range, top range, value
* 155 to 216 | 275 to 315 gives 0.86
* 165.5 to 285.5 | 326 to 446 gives 0.92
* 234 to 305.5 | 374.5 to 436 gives 1.08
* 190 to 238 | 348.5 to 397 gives 0.84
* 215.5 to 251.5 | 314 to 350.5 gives 0.81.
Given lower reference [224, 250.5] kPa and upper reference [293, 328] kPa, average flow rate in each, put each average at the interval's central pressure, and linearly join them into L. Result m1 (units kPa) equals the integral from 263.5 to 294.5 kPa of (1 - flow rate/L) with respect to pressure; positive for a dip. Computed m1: 5.4 kPa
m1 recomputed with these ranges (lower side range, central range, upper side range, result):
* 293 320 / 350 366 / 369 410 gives 3.9 kPa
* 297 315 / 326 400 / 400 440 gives 8.7 kPa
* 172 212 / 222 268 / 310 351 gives -4.0 kPa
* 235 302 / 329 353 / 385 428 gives 4.8 kPa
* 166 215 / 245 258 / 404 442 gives 0.0 kPa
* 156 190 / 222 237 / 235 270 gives -1.6 kPa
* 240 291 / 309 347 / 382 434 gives 2.0 kPa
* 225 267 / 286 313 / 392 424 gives 3.2 kPa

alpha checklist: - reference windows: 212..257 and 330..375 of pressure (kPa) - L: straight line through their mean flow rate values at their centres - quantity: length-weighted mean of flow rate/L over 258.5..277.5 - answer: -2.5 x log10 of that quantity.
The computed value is 0.05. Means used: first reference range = 64.5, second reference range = 48.3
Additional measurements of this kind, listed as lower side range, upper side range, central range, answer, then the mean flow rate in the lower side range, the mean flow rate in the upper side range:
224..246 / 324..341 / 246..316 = 0.08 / 65.7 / 53.9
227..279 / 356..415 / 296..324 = 0.00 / 60.9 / 57.7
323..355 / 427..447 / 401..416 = -0.05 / 48.5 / 60.9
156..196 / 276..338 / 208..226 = -0.09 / 61.5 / 54.6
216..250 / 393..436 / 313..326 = 0.05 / 65.2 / 60.7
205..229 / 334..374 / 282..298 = 0.15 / 64.8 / 47.2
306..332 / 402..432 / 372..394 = 0.00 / 59.7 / 60.6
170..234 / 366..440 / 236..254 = 0.01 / 63.4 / 60.2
